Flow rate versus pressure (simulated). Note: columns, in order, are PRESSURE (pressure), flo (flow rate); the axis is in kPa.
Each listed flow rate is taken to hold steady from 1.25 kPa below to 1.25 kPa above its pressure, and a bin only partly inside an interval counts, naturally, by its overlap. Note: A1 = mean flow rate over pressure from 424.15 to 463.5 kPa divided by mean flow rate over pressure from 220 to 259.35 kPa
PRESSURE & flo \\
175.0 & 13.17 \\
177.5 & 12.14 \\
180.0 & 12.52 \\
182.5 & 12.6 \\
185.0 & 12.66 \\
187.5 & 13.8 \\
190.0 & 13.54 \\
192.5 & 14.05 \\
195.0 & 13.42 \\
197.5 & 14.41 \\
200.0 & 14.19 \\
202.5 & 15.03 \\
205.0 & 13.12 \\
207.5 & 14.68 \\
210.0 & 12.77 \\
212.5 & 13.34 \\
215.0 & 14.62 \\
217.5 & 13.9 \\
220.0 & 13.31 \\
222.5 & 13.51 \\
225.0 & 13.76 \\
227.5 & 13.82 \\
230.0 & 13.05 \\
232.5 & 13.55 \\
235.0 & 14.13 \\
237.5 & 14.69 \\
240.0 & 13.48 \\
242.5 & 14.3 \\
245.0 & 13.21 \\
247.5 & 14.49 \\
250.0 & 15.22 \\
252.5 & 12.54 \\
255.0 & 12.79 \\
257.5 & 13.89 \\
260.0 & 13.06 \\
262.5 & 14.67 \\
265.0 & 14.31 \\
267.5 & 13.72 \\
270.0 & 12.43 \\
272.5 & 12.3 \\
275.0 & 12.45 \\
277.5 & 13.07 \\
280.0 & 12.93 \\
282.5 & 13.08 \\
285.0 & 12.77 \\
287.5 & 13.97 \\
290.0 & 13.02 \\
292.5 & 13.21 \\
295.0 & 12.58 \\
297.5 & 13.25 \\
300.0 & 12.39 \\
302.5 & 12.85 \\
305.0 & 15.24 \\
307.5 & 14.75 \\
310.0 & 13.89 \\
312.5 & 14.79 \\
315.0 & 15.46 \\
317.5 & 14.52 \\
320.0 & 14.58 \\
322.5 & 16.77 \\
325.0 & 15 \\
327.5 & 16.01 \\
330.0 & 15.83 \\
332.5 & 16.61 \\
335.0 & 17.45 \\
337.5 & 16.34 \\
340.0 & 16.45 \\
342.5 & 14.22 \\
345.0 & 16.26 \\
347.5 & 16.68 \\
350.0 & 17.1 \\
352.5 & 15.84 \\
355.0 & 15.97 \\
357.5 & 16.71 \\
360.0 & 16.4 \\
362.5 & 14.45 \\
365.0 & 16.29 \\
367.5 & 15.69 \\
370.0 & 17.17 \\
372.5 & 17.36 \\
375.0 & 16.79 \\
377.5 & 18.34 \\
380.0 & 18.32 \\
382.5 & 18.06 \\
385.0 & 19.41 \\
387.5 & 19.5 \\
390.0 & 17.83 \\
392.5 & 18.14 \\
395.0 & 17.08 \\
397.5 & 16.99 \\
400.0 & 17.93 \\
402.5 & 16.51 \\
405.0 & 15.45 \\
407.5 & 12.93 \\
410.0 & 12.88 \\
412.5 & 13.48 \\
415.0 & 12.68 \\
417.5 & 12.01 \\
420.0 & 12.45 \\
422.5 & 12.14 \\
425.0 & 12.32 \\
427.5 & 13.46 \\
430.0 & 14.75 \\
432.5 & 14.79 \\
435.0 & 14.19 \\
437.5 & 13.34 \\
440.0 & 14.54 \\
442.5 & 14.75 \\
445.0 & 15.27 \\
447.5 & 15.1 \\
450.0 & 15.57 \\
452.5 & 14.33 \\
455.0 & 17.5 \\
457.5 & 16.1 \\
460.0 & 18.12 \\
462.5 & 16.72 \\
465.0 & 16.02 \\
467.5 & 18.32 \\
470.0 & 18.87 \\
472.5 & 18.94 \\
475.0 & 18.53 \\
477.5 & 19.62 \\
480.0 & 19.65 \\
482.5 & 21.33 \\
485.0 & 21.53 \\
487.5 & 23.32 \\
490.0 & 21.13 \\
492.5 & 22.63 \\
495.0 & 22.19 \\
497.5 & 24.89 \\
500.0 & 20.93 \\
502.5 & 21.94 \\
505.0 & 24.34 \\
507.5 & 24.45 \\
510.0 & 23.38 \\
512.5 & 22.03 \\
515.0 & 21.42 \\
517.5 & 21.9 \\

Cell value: 1.10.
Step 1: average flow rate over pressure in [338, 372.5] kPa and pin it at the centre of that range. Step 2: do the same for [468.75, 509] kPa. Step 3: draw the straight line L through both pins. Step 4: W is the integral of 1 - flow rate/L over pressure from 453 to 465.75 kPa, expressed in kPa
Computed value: 2.2 kPa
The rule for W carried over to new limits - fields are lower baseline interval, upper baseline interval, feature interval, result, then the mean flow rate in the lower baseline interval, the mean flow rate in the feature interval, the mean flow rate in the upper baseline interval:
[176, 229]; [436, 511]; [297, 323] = 2.3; 13.6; 14.4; 19.1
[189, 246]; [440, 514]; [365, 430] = 7.0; 13.8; 15.8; 19.5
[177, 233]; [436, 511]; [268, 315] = 6.2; 13.6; 13.3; 19.1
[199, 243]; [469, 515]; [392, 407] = 1.8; 13.8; 16.8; 21.7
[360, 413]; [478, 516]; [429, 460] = 7.1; 16.7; 15.1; 22.3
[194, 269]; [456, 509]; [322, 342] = 0.3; 13.8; 16.2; 20.5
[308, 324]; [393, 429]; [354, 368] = -1.2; 15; 15.9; 14.3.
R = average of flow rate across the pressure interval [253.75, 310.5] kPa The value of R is 13.3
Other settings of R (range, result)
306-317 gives 14.7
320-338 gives 16.2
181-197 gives 13.4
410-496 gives 16.6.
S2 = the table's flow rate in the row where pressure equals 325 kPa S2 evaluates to 15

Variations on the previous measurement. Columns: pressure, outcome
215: 14.62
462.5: 16.72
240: 13.48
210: 12.77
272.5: 12.3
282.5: 13.08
